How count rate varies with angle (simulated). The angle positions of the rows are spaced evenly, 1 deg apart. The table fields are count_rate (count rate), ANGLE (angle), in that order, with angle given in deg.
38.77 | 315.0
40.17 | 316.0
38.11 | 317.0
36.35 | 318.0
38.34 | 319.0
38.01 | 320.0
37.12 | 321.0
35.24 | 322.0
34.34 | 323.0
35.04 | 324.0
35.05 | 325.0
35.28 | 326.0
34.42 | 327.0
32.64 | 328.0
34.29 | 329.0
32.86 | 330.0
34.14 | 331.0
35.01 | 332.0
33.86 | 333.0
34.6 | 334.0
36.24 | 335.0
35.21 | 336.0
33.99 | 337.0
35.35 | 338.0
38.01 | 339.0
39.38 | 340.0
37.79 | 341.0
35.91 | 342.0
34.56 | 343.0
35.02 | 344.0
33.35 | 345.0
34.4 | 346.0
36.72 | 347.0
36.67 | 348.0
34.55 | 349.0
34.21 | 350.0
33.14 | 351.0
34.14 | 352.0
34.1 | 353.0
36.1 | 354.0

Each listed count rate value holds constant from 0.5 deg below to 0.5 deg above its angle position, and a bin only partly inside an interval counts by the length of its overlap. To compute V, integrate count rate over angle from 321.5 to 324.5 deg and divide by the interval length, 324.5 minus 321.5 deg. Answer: 34.9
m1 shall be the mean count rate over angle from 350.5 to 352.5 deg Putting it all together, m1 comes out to 33.6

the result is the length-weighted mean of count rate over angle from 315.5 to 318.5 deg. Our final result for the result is 38.2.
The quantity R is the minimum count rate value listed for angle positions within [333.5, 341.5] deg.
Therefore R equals 33.99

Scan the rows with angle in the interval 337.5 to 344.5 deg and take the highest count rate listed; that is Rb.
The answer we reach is 39.38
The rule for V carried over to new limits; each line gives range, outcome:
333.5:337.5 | 35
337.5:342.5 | 37.3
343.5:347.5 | 34.9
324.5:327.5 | 34.9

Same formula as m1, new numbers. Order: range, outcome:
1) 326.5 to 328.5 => 33.5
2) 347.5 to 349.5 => 35.6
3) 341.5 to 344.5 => 35.2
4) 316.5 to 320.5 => 37.7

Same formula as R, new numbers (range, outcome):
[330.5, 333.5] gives 33.86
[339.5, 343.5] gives 34.56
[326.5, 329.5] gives 32.64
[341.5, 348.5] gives 33.35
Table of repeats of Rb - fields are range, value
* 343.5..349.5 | 36.72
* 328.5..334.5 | 35.01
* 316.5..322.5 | 38.34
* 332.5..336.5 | 36.24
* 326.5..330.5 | 34.42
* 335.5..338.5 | 35.35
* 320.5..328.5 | 37.12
